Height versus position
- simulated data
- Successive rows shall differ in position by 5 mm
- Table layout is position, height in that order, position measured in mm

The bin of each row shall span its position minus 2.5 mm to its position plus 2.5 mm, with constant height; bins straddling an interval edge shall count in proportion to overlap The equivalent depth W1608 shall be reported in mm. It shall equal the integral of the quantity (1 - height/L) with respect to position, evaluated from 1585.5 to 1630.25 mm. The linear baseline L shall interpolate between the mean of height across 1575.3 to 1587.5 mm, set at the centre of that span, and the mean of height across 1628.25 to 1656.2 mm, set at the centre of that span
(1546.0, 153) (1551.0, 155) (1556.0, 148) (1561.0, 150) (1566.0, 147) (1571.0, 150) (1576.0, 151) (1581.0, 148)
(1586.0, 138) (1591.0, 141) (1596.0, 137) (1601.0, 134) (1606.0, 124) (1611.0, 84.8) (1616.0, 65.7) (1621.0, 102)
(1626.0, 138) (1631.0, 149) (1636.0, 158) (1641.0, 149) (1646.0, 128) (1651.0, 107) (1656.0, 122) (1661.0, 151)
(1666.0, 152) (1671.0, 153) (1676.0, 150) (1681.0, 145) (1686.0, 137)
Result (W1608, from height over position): 7.3 mm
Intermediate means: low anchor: 146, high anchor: 137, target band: 119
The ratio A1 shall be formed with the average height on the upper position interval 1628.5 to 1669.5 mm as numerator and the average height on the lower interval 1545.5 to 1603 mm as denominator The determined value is 0.96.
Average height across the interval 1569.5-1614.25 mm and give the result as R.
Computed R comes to 133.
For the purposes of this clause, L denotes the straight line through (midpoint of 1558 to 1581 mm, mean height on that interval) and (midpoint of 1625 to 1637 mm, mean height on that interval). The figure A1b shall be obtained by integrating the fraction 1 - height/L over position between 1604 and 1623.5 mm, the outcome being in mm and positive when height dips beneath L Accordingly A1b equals 7.3 mm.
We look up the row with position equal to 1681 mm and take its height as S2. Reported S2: 145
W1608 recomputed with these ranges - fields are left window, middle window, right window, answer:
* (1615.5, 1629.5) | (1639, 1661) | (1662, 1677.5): 0.88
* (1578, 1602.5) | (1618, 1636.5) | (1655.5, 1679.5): 1.44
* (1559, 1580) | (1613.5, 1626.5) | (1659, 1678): 4.68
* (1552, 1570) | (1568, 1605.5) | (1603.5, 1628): -4.45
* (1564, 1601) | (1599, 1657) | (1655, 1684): 9.43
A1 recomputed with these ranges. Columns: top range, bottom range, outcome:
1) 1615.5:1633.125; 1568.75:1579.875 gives 0.79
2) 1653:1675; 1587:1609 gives 1.08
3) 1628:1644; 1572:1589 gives 1.03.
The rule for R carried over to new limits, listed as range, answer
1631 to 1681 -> 142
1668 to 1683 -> 150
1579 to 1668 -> 129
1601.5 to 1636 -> 115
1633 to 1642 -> 154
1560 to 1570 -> 148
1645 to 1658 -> 118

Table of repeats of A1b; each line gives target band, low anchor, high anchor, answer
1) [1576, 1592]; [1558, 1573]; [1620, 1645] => 0.31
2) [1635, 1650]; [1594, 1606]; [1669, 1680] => 0.31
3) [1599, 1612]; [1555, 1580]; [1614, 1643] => 1.82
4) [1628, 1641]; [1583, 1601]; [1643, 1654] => -2.97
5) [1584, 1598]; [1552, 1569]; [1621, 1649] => 0.63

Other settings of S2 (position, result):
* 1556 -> 148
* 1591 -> 141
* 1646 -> 128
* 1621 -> 102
